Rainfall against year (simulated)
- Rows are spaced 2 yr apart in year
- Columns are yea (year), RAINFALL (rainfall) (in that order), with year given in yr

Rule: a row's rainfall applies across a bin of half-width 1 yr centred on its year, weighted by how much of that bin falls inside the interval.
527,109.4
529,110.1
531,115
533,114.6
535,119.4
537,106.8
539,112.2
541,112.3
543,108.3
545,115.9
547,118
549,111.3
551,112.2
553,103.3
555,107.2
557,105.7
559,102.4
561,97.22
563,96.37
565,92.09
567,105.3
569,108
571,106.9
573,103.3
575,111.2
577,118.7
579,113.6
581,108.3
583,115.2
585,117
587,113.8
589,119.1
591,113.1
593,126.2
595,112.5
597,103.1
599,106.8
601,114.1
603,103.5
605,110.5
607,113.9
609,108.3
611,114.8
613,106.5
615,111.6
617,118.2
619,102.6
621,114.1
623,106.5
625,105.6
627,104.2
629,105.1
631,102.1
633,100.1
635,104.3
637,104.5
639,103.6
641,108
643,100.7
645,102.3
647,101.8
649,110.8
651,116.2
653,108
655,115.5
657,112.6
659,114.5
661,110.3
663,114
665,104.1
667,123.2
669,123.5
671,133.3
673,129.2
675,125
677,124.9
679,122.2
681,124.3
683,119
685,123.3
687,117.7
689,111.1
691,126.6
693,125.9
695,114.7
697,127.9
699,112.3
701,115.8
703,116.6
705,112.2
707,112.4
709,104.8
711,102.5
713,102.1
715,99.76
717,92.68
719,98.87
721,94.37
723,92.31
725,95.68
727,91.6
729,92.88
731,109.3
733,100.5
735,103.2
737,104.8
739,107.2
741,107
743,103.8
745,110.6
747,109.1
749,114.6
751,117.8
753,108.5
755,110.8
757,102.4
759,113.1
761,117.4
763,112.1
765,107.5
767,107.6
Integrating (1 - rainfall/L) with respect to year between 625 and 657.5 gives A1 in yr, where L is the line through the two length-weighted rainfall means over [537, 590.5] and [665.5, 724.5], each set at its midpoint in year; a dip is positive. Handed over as 1.8 yr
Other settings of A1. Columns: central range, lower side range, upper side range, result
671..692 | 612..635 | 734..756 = -2.93 yr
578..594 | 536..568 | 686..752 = -1.34 yr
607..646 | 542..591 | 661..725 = 1.62 yr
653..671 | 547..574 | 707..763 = -1.90 yr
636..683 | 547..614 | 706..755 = -3.74 yr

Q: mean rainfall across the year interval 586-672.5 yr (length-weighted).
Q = 111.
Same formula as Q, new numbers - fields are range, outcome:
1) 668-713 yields 119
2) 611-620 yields 110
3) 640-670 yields 111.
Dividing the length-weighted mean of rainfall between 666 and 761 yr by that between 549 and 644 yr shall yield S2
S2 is 1.0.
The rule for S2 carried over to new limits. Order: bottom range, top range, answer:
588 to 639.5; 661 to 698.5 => 1.11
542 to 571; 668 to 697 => 1.16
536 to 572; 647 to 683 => 1.10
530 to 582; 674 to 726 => 1.03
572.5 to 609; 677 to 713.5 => 1.04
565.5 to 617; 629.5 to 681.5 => 1.01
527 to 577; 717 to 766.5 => 0.97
